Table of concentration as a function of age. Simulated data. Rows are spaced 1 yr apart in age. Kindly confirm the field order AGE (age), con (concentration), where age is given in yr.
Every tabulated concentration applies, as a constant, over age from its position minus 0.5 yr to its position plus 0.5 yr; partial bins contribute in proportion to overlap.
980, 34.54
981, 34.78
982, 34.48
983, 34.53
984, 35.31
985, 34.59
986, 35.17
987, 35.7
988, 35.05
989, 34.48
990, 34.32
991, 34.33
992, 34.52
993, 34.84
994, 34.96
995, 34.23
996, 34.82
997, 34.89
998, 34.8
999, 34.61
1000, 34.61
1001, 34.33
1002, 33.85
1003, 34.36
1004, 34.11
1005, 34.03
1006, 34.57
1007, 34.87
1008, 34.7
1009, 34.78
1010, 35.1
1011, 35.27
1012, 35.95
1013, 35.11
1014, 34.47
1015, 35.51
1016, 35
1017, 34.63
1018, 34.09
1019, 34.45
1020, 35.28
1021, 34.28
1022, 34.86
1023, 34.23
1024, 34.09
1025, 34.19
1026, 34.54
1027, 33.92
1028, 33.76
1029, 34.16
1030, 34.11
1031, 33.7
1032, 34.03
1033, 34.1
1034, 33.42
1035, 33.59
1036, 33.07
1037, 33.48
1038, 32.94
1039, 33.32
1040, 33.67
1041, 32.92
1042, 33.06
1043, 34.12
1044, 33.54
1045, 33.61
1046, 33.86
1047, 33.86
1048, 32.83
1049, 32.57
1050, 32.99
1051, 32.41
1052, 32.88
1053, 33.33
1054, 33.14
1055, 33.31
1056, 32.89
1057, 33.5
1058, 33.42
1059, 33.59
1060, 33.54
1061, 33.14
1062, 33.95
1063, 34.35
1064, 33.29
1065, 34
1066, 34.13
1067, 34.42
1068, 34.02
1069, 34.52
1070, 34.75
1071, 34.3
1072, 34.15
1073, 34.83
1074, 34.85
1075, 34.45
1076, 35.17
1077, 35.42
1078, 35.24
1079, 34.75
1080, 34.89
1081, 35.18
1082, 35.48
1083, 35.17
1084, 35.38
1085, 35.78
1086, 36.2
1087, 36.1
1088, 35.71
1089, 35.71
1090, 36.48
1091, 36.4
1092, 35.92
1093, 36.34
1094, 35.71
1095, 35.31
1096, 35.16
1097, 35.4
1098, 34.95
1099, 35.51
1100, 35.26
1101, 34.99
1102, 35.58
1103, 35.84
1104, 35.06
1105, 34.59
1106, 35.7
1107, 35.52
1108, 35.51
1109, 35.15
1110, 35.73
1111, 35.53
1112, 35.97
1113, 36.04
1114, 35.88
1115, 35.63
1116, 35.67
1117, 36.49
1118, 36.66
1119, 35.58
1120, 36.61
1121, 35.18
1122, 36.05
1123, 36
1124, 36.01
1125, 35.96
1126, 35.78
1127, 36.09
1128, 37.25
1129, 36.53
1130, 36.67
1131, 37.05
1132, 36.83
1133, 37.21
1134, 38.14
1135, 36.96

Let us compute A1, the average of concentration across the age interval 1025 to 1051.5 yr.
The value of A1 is 33.5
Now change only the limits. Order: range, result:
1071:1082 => 34.9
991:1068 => 34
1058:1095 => 34.9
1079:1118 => 35.6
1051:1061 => 33.2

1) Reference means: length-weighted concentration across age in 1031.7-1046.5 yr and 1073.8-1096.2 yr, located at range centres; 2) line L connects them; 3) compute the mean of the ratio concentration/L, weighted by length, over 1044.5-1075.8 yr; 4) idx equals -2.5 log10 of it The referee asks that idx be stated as 0.02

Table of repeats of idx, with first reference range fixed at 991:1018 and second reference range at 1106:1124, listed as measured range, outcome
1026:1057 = 0.05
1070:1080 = 0.02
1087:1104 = 0.00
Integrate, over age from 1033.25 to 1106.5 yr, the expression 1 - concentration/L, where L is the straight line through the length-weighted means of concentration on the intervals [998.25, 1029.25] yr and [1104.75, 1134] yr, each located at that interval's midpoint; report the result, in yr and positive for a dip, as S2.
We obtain 2.0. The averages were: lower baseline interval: 34.6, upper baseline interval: 36.1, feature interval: 34.4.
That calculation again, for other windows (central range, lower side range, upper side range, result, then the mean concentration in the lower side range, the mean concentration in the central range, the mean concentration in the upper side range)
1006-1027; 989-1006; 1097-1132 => 0.0 yr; 34.5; 34.7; 35.8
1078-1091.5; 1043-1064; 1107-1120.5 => -0.4 yr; 33.4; 35.6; 35.9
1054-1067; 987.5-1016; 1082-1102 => 0.6 yr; 34.7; 33.6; 35.7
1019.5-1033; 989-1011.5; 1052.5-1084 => 0.1 yr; 34.6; 34.2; 34.2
